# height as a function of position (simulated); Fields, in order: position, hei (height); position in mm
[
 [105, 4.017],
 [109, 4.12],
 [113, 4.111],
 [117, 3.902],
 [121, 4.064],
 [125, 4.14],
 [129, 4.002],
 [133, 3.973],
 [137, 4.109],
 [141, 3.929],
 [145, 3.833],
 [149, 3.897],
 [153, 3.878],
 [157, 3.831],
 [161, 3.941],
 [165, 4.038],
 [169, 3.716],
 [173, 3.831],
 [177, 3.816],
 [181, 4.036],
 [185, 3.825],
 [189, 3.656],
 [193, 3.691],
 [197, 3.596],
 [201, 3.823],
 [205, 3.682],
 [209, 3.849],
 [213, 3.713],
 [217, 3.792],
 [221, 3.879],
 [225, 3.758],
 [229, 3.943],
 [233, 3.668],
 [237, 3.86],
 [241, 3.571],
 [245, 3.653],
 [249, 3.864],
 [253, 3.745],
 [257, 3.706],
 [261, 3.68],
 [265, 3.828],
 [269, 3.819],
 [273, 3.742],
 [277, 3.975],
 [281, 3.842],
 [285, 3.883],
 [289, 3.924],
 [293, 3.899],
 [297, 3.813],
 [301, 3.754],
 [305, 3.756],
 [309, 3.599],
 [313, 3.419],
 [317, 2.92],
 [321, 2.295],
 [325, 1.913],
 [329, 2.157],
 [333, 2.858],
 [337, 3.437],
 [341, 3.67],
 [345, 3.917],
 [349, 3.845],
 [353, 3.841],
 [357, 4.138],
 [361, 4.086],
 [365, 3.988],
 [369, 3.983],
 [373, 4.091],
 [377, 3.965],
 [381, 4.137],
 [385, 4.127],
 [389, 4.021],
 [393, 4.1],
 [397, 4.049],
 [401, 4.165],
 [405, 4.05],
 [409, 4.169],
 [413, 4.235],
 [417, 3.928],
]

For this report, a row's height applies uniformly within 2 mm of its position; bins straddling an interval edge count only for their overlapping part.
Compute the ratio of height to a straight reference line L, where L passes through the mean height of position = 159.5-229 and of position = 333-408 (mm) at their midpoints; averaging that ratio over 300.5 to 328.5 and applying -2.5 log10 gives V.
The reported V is 0.283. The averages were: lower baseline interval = 3.81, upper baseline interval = 3.95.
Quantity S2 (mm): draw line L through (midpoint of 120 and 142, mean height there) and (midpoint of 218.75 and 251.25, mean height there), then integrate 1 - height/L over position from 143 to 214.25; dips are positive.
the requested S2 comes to 1.88 mm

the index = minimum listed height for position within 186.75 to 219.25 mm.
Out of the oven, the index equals 3.596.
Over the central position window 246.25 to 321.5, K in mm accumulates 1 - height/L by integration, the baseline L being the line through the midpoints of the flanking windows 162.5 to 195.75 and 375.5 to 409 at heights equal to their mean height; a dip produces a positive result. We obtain 5.08 mm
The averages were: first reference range 3.82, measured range 3.68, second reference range 4.08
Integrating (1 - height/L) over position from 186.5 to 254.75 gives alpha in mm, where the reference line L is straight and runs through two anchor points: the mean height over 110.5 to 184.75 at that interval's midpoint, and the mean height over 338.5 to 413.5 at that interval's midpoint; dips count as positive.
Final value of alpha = 3.8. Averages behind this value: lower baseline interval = 3.95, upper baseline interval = 4.02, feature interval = 3.75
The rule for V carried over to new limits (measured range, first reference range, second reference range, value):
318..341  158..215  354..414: 0.45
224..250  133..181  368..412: 0.06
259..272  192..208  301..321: -0.08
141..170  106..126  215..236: 0.02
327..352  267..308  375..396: 0.19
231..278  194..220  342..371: 0.02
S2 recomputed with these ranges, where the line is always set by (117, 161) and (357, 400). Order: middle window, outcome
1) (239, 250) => 0.9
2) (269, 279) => 0.4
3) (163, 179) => 0.5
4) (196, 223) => 1.5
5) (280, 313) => 2.0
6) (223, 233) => 0.5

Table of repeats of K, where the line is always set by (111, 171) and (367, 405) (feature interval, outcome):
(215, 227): 0.55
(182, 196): 0.85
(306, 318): 1.94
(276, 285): 0.28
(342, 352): 0.48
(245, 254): 0.52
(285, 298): 0.46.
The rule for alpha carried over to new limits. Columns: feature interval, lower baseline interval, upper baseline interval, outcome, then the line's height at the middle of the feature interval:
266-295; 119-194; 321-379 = -1.65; 3.66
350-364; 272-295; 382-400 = 0.05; 4.02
